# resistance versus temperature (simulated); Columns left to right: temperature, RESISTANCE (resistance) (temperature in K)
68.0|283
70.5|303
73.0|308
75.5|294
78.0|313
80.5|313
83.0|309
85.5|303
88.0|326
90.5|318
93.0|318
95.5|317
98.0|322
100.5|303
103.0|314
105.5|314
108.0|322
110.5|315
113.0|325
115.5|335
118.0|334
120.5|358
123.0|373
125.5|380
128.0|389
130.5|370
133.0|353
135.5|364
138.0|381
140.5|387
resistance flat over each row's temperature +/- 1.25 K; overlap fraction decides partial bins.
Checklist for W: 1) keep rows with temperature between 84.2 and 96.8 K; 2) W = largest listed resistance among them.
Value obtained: 326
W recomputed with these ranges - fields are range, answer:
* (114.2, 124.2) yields 373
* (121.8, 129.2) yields 389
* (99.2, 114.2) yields 325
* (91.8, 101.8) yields 322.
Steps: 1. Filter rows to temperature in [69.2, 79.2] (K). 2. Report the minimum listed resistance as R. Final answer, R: 294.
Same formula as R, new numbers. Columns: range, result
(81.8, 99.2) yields 303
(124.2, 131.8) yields 370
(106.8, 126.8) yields 315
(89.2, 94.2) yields 318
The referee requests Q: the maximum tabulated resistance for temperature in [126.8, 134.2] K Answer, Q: 389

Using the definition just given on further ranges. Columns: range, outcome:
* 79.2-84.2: 313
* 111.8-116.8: 335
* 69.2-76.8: 308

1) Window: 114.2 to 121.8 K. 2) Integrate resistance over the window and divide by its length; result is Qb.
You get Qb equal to 342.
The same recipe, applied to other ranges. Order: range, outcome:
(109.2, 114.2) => 320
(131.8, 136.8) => 359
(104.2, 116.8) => 322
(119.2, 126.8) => 370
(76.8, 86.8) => 310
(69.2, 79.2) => 304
